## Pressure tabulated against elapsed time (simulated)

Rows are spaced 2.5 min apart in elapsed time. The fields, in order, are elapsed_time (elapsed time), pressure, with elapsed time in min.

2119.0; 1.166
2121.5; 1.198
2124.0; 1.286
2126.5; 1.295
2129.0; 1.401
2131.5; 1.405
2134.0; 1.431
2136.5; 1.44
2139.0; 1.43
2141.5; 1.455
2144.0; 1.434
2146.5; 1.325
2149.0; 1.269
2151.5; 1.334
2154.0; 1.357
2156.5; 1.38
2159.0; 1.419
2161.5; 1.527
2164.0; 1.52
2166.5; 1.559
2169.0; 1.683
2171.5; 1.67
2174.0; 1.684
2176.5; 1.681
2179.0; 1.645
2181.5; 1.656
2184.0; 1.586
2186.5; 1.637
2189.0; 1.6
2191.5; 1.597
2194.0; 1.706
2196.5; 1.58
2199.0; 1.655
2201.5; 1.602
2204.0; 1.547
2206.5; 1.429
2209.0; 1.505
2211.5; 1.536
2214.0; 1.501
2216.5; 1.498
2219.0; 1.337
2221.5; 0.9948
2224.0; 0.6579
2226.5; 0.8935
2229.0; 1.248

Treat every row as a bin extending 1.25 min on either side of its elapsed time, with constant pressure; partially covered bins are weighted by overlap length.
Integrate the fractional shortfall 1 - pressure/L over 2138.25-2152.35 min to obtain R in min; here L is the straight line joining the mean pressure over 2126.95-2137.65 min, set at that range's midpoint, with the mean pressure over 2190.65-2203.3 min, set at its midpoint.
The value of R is 0.8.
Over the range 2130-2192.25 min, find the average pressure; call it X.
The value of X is 1.51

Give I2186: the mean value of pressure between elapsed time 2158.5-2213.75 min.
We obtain 1.59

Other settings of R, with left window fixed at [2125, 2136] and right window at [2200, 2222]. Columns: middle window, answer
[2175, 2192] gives -2.4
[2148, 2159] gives 0.5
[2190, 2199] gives -1.2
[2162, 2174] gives -1.6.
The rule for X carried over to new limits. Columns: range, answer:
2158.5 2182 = 1.61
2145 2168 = 1.41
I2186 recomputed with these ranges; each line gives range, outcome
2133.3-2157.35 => 1.38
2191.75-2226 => 1.42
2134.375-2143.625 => 1.44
